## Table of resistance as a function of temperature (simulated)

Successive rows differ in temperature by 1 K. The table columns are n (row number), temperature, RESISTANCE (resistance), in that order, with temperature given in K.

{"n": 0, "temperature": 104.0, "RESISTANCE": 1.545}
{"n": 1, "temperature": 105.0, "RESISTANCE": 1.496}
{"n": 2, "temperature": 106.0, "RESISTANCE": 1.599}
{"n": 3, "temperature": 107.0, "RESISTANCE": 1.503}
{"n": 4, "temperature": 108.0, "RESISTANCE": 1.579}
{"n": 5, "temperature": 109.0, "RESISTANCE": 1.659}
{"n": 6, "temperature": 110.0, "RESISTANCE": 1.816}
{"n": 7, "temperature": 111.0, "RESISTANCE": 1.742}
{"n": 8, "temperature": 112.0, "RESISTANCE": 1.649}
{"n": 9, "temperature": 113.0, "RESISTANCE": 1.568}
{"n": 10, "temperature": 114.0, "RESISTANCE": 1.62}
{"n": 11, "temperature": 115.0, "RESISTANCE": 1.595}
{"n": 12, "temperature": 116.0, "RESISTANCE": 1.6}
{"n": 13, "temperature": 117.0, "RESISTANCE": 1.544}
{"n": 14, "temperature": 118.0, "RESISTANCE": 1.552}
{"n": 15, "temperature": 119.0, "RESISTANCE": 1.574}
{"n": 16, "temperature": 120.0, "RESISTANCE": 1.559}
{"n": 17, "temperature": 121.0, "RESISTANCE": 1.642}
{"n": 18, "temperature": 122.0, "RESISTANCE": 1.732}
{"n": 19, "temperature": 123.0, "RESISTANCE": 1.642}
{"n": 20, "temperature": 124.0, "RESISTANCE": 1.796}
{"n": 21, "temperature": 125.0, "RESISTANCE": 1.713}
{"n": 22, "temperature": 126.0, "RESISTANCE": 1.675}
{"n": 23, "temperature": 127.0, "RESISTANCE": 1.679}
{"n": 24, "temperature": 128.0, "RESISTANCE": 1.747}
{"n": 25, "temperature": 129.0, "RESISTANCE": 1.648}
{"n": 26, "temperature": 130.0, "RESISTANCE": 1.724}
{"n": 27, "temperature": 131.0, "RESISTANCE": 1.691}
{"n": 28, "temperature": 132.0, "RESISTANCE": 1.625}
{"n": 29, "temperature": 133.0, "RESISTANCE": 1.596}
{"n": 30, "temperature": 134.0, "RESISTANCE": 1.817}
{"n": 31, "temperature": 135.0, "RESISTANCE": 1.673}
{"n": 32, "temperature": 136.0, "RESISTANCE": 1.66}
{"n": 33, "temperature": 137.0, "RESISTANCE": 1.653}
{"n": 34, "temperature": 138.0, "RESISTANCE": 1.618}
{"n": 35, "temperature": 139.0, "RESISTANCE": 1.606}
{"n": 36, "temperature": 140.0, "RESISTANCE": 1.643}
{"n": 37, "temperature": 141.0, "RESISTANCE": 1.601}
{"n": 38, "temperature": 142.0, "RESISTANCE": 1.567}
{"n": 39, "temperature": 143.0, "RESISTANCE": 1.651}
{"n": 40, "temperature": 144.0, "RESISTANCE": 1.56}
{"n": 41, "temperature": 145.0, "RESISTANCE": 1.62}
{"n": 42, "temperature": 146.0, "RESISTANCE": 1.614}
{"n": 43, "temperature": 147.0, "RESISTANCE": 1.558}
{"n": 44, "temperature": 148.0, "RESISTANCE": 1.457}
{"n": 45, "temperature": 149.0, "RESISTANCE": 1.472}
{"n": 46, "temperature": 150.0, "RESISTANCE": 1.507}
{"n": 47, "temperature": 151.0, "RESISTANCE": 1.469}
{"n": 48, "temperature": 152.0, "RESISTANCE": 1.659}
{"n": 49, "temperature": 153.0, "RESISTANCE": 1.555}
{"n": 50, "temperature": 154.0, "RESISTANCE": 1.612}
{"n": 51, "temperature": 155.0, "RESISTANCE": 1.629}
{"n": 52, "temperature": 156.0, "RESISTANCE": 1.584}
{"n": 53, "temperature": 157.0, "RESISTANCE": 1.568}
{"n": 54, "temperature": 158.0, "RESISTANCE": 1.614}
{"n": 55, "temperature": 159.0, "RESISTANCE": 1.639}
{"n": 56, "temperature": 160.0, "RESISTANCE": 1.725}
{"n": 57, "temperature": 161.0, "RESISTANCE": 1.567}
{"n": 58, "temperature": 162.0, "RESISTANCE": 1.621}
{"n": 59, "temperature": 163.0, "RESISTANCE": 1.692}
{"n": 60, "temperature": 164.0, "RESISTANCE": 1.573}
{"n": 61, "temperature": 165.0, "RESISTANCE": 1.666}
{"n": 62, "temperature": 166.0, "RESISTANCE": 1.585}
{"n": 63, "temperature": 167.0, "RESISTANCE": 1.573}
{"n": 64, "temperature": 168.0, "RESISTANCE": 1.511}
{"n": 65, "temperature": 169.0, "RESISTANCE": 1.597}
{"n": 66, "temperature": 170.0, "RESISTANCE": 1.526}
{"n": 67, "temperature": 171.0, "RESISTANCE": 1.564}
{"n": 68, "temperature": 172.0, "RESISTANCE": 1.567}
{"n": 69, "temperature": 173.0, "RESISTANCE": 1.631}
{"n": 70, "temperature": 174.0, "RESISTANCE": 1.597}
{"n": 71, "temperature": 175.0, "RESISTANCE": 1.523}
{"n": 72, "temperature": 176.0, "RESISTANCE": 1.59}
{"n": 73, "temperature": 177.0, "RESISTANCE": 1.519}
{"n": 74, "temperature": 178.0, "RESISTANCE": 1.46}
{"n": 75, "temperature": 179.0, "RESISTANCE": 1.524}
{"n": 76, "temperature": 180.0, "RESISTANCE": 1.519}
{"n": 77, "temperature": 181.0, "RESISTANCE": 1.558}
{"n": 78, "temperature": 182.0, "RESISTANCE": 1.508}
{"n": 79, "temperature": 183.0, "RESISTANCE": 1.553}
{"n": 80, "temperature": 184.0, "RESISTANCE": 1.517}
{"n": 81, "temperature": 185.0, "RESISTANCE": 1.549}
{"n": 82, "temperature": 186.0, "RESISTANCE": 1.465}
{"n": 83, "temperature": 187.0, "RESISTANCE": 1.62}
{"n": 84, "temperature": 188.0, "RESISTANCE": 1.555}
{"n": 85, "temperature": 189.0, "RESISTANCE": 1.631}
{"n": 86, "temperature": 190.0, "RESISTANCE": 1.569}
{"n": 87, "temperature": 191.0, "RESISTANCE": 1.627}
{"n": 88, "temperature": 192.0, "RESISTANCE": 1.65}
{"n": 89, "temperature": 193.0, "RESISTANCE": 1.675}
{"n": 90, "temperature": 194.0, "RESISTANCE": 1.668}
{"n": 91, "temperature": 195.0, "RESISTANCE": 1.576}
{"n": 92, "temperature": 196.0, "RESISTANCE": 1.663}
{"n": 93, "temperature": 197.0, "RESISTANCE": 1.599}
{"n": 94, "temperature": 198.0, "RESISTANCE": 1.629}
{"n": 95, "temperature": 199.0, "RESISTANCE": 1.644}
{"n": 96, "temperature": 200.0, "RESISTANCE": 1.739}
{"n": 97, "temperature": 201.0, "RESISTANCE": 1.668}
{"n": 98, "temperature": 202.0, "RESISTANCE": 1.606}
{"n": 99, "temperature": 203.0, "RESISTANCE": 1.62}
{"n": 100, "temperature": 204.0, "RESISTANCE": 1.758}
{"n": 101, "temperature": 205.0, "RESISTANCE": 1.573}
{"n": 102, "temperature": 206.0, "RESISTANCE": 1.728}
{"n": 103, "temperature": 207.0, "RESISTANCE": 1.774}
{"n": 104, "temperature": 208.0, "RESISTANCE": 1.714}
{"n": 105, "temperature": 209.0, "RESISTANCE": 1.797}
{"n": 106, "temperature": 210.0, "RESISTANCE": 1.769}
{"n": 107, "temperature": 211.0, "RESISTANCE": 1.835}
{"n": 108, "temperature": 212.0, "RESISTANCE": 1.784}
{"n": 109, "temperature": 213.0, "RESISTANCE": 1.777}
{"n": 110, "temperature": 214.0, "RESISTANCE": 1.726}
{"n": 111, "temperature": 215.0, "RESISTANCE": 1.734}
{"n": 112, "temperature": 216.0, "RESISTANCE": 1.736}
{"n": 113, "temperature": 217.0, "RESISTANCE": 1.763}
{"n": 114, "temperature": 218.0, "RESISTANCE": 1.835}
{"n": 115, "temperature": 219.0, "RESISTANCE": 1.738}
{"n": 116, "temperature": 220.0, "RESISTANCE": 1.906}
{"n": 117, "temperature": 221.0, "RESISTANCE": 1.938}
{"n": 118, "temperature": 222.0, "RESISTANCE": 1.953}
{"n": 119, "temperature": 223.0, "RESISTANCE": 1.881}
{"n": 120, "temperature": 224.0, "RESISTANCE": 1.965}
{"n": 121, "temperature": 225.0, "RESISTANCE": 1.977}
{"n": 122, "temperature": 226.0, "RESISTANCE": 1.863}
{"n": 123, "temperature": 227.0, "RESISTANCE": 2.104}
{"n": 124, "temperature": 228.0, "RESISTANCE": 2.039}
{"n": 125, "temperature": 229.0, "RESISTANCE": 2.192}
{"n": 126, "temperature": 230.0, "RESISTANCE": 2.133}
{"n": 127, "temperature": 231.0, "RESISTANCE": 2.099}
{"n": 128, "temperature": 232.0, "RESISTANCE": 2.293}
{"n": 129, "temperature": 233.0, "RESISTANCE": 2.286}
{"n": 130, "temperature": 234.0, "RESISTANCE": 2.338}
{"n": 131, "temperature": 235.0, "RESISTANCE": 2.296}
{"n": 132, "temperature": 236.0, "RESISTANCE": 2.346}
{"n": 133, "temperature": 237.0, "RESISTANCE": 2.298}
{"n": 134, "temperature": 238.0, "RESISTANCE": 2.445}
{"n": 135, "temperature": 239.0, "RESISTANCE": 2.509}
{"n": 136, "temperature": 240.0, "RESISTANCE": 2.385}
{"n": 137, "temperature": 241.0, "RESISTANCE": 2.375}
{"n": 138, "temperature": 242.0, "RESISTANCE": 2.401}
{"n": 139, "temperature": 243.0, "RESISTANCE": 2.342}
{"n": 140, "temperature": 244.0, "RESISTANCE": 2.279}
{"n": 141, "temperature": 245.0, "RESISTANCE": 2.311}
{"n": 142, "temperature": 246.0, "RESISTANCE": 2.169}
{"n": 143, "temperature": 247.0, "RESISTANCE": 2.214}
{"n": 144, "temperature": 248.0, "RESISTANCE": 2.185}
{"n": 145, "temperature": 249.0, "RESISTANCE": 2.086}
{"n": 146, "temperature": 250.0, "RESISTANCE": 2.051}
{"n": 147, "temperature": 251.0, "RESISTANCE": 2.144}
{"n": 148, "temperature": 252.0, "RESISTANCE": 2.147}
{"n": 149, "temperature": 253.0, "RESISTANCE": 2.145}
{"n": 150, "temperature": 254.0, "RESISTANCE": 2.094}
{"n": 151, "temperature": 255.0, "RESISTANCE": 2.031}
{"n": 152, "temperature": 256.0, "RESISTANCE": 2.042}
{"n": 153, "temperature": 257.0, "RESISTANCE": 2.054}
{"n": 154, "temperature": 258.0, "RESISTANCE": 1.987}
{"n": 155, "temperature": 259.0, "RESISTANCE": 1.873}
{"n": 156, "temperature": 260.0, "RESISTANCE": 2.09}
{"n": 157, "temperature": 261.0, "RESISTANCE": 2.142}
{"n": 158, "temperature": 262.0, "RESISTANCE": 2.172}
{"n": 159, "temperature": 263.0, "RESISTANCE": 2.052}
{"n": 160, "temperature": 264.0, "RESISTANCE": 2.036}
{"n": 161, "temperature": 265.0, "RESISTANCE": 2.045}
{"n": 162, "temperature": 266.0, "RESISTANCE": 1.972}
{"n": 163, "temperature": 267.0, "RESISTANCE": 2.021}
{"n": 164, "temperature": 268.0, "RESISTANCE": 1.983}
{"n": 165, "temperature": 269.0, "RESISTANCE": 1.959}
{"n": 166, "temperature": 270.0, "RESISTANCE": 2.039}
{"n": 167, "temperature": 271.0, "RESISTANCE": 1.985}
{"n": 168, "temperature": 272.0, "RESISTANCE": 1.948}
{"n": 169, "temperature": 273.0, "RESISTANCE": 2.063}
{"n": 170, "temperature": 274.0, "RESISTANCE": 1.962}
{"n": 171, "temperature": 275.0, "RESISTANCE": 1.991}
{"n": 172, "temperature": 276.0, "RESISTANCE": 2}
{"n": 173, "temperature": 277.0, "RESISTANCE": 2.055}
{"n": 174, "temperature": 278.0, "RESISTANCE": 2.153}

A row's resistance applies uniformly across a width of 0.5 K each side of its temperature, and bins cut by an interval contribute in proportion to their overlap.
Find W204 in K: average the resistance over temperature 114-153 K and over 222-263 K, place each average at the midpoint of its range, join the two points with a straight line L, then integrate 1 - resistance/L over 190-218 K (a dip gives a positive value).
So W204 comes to 3.9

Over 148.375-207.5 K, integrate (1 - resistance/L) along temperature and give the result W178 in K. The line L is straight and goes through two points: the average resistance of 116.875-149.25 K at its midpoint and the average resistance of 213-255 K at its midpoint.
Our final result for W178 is 8.0 K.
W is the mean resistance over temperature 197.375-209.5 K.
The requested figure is 1.69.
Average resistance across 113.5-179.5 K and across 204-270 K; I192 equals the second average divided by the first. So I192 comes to 1.27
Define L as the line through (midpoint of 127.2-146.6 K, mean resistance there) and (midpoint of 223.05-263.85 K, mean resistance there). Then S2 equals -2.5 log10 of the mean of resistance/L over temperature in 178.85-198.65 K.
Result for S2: 0.20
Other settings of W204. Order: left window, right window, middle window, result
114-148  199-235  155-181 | 2.38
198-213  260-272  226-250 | -4.67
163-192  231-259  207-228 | 1.21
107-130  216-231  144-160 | 1.56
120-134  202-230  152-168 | 1.18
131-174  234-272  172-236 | 4.49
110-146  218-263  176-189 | 2.42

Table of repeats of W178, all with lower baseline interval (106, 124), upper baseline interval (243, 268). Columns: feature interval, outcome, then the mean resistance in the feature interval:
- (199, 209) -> 1.2 K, 1.69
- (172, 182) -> 1.6 K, 1.55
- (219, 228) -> 0.2 K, 1.94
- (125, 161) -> 2.1 K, 1.62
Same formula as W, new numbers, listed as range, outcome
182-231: 1.75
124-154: 1.63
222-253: 2.2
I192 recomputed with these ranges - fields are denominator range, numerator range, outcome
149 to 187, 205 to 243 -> 1.29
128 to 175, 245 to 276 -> 1.28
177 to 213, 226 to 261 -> 1.34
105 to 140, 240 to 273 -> 1.28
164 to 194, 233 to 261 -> 1.41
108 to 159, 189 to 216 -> 1.04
